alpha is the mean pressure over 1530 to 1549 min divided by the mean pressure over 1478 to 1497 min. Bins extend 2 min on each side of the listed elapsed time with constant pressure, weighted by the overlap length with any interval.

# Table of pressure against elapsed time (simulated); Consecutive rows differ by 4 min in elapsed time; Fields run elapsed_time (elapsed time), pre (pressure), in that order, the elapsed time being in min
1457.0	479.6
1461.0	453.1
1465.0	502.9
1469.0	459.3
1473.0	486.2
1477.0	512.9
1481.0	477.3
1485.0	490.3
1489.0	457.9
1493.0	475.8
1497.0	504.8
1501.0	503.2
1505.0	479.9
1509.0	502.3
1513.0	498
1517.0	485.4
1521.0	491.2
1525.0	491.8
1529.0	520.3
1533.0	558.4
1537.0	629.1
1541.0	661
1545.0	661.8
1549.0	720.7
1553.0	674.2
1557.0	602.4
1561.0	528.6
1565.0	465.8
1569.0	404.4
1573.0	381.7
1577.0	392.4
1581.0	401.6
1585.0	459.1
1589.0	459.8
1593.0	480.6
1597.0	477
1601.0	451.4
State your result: 1.3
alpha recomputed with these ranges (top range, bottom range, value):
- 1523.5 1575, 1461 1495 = 1.17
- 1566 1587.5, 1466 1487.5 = 0.85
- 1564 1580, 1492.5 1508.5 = 0.82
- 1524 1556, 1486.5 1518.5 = 1.27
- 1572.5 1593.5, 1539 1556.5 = 0.64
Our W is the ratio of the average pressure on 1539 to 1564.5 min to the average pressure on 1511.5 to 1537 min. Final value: 1.22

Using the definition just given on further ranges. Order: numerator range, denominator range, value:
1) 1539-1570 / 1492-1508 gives 1.21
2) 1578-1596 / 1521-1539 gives 0.83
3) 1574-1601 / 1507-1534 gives 0.88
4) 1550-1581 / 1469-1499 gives 1.02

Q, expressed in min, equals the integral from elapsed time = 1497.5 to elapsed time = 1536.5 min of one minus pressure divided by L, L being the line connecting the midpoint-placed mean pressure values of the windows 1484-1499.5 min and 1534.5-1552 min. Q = 4.3 min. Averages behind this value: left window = 482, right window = 665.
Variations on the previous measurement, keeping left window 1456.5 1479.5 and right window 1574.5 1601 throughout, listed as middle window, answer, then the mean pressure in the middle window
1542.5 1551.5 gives -4.6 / 689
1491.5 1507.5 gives -0.7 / 492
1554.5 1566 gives -2.3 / 544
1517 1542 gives -4.7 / 549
